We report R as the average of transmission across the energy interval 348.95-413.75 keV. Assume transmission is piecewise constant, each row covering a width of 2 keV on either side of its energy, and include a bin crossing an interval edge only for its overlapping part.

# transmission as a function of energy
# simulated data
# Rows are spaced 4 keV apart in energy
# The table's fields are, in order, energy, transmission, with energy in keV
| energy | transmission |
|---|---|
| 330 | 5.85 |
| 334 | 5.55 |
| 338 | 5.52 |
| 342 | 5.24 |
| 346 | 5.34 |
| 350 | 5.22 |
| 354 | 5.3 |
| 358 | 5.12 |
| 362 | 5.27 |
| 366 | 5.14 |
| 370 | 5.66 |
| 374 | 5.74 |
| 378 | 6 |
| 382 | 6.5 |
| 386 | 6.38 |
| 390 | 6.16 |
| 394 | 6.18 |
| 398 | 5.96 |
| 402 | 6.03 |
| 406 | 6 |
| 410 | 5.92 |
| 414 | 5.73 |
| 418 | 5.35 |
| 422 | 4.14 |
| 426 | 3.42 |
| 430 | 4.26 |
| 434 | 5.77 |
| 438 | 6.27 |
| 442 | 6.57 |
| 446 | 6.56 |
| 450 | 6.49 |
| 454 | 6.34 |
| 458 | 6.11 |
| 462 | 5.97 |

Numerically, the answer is 5.79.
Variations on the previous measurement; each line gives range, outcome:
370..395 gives 6.12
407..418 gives 5.75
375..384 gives 6.19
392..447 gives 5.57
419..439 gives 4.73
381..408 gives 6.16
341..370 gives 5.26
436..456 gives 6.45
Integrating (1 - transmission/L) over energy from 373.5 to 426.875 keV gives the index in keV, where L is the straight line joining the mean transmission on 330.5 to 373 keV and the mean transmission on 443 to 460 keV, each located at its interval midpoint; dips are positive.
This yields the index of 1.1 keV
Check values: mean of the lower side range 5.36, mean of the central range 5.73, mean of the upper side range 6.39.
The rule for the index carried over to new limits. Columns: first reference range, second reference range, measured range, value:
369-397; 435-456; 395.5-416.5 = 1.0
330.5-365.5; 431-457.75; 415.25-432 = 4.7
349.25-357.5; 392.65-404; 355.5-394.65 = -1.1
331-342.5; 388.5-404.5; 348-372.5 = 1.9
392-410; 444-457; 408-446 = 5.5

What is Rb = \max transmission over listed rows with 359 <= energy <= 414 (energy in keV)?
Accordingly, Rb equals 6.5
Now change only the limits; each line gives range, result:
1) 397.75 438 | 6.27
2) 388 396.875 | 6.18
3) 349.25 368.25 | 5.3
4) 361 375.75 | 5.74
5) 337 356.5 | 5.52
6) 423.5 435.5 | 5.77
